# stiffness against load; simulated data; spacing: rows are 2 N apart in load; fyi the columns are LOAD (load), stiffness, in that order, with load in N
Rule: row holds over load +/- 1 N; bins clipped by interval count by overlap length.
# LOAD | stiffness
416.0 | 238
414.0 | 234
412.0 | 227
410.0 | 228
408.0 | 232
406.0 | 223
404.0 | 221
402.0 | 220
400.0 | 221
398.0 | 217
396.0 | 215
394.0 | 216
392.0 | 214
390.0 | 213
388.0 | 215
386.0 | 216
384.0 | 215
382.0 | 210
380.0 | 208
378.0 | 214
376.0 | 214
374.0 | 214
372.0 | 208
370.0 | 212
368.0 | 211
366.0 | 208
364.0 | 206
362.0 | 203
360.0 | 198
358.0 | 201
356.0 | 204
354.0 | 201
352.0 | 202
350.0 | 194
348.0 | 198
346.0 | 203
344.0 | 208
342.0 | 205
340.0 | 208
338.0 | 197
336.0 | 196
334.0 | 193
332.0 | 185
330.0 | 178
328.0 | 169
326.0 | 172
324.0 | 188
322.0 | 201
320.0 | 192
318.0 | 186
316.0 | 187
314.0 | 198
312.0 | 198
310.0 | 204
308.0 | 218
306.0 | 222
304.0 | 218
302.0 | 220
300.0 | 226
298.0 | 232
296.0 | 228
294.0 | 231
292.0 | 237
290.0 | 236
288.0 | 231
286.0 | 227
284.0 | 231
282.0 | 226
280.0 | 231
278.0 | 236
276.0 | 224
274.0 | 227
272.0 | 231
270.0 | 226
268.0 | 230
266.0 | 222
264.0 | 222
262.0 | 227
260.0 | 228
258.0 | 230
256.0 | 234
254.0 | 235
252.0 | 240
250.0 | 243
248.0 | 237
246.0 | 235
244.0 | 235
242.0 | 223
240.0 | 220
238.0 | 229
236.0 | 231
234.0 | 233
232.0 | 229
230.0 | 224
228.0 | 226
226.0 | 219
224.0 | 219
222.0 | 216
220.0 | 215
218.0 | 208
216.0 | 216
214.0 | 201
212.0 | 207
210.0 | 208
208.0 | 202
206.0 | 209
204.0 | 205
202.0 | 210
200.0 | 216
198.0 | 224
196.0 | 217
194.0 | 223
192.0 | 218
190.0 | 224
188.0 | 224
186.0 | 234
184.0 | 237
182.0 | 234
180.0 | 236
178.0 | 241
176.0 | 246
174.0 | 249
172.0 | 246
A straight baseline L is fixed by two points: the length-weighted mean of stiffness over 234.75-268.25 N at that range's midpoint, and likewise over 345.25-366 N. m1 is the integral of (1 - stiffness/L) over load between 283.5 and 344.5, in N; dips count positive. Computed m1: 1.8 N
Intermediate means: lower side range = 231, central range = 207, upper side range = 201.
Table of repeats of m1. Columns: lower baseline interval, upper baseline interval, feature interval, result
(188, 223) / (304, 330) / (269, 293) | -3.5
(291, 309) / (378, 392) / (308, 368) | 6.4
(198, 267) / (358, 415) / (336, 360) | 1.7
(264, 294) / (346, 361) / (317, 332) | 2.0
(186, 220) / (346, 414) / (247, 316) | -4.2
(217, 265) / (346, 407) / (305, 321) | 1.3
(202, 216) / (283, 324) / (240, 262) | -2.4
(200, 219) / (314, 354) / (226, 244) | -1.9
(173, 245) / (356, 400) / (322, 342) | 2.3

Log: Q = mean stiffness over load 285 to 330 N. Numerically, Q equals 209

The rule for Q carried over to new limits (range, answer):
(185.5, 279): 223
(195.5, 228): 212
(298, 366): 200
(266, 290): 229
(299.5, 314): 214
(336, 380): 205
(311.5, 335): 187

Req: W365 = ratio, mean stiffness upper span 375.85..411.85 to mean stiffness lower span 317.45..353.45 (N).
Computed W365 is 1.1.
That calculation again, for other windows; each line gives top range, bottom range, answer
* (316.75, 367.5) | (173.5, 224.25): 0.89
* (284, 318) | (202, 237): 1.02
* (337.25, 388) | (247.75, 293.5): 0.89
